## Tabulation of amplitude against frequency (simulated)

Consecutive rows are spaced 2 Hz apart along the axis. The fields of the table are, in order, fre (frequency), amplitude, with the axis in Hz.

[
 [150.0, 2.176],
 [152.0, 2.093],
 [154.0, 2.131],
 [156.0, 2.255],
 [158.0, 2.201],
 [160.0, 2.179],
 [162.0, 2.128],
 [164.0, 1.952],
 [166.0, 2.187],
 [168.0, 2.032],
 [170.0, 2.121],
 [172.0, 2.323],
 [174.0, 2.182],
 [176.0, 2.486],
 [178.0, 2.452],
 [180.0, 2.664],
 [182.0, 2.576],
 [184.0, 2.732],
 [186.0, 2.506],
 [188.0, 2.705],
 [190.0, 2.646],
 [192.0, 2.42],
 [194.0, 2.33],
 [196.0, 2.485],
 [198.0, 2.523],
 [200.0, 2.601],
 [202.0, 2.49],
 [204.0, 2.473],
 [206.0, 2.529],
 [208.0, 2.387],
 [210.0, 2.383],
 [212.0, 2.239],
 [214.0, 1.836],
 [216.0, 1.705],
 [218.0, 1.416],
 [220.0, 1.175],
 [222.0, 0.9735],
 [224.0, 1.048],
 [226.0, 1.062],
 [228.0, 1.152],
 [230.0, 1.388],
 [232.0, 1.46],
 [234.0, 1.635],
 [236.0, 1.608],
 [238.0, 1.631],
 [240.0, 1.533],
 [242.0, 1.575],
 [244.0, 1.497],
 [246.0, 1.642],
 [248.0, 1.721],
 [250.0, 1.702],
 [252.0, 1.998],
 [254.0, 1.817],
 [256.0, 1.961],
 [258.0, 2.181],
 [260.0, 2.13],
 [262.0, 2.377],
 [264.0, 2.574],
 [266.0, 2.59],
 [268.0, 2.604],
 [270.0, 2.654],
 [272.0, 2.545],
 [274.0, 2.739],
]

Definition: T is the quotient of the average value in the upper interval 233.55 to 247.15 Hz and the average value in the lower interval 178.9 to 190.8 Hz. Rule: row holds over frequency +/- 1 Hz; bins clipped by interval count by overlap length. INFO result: 0.60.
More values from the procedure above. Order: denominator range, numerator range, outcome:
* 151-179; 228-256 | 0.74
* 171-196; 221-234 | 0.49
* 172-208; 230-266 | 0.73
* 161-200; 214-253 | 0.62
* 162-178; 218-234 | 0.56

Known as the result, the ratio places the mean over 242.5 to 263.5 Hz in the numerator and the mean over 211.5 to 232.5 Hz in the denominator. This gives 1.38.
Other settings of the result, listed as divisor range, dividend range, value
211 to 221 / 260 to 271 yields 1.51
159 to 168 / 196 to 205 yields 1.20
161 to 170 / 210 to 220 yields 0.86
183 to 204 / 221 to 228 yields 0.41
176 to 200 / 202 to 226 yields 0.72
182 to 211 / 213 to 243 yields 0.56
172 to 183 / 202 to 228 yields 0.72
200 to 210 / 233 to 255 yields 0.67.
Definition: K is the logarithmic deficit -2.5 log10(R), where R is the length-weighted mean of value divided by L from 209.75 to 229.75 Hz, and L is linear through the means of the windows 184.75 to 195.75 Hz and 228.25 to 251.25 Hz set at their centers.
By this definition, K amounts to 0.33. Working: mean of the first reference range 2.52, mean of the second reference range 1.57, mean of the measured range 1.46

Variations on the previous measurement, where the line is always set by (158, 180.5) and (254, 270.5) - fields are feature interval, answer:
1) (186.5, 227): 0.10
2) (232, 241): 0.41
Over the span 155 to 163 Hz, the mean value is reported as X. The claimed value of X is 2.19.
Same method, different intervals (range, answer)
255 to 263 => 2.16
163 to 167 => 2.07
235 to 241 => 1.59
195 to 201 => 2.54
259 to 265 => 2.36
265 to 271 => 2.62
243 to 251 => 1.64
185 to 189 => 2.61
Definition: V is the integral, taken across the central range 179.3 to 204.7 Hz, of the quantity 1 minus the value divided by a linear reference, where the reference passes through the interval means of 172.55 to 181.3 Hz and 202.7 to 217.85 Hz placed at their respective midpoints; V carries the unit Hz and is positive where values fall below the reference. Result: -2.4 Hz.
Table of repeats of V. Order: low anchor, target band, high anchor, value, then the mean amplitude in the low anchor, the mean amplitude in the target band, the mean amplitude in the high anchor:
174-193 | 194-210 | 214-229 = -4.7 Hz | 2.56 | 2.48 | 1.26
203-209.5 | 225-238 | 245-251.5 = 3.9 Hz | 2.46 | 1.4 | 1.71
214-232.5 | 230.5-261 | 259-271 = 3.1 Hz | 1.29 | 1.73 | 2.49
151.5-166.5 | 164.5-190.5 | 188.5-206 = -1.1 Hz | 2.14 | 2.42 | 2.5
